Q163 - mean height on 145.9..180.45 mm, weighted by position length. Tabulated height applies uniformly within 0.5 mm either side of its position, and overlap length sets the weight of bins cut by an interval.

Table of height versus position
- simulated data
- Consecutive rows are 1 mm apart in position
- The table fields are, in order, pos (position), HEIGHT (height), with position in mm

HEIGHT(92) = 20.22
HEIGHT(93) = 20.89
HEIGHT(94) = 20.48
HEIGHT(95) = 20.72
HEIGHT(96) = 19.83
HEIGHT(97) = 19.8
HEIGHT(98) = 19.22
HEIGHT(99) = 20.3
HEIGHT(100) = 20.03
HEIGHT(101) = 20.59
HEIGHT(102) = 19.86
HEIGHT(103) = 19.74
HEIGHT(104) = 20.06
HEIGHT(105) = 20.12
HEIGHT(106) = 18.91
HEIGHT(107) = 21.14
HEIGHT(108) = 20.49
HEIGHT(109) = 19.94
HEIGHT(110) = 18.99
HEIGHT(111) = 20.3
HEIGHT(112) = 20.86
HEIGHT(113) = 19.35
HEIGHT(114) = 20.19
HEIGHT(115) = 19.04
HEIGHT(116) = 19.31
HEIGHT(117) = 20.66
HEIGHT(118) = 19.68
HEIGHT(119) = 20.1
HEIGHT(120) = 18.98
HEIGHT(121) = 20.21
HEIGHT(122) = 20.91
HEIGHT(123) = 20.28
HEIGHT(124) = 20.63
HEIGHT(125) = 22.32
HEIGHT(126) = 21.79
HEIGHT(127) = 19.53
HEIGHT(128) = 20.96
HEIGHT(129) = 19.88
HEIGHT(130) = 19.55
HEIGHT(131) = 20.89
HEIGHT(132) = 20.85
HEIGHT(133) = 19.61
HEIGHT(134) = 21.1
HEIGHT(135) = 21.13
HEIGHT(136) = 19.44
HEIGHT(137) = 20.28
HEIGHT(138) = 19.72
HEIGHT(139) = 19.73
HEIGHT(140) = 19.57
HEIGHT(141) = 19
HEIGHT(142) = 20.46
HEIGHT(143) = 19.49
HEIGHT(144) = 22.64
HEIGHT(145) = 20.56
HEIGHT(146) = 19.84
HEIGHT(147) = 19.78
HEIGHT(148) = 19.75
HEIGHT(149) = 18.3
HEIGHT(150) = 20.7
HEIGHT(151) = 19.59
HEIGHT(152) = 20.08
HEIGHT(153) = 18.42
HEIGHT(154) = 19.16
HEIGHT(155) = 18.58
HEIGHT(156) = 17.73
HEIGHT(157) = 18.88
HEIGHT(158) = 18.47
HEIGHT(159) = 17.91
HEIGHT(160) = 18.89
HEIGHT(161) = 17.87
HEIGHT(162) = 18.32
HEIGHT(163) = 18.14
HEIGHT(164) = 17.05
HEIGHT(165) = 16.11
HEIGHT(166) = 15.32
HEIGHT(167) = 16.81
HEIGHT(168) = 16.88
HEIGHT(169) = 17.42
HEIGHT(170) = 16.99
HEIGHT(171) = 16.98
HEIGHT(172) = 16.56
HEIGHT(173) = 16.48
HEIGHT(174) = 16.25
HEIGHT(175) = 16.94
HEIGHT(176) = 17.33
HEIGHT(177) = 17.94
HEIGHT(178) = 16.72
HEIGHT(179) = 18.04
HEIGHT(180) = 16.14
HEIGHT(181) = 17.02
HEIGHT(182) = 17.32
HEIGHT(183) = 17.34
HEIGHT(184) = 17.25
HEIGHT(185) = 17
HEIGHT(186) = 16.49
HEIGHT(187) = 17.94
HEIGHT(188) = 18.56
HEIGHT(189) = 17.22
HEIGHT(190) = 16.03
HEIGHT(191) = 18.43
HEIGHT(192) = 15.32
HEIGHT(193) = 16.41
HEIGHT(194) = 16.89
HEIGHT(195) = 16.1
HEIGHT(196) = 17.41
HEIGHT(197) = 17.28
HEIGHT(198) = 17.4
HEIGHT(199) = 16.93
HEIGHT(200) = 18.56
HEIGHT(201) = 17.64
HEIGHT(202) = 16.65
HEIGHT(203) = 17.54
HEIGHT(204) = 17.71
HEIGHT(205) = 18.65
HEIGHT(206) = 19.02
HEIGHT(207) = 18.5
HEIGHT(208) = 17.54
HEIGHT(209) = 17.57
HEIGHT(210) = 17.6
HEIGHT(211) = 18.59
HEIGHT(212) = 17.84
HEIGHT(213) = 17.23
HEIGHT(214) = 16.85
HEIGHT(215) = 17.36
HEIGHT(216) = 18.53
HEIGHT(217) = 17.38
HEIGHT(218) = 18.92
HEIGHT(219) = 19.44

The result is 17.9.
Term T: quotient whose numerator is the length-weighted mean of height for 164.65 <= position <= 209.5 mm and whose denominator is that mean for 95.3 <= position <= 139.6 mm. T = 0.9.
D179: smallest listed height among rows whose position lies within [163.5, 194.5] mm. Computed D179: 15.32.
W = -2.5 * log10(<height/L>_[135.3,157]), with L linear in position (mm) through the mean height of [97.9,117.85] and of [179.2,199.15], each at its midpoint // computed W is -0.06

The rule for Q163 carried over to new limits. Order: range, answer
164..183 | 16.9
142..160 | 19.4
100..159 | 20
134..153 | 20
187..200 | 17.1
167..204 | 17.1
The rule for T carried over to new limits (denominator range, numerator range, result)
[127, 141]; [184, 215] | 0.87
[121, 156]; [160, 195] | 0.85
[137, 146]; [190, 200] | 0.84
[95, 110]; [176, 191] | 0.86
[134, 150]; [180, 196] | 0.85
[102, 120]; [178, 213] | 0.87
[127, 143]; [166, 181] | 0.84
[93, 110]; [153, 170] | 0.88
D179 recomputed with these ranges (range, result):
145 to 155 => 18.3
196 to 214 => 16.65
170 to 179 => 16.25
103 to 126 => 18.91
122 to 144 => 19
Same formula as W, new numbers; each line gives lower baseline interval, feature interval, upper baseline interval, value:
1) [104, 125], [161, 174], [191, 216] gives 0.10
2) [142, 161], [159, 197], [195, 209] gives 0.08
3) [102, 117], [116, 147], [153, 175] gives -0.08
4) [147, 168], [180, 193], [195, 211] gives 0.05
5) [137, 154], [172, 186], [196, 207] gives 0.10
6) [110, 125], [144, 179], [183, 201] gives 0.02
